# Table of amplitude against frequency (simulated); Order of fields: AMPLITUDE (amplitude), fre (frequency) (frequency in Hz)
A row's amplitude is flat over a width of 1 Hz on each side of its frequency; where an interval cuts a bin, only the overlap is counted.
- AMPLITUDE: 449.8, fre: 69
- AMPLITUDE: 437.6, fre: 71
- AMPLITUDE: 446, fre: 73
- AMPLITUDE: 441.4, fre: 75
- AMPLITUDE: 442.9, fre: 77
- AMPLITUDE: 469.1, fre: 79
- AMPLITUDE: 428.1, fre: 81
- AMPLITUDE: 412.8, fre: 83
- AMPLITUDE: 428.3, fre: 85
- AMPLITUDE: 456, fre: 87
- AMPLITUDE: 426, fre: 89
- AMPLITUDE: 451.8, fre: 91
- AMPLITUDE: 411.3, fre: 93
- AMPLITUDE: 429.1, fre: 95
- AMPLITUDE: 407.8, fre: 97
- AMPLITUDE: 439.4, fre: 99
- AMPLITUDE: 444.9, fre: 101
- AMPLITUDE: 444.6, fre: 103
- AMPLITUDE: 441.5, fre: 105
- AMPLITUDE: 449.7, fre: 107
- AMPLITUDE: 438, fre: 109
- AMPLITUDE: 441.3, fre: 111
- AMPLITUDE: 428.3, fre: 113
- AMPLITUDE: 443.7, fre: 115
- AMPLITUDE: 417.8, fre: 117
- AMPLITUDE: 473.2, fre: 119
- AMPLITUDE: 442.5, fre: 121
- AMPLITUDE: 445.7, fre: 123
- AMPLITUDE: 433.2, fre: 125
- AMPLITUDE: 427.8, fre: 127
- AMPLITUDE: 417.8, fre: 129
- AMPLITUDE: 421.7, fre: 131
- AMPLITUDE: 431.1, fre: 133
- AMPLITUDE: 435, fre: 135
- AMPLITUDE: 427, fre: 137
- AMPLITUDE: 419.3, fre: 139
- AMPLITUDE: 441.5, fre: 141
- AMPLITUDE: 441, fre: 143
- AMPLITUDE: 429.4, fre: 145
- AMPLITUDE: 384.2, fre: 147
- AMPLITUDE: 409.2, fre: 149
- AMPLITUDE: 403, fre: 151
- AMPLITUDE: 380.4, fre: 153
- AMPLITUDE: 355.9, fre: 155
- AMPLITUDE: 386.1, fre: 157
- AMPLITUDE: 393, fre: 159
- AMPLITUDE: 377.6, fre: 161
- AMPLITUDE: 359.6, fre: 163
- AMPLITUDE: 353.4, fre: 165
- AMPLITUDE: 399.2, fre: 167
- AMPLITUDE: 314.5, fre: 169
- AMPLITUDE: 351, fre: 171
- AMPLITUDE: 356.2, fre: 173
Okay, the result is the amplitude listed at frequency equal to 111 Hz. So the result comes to 441.3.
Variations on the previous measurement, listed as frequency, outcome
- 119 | 473.2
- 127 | 427.8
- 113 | 428.3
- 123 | 445.7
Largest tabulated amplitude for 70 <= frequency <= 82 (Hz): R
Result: 469.1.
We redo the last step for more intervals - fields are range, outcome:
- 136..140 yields 427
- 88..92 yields 451.8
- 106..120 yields 473.2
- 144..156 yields 429.4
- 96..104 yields 444.9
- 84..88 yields 456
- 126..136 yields 435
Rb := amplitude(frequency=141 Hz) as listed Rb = 441.5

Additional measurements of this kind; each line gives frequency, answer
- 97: 407.8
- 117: 417.8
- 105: 441.5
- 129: 417.8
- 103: 444.6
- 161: 377.6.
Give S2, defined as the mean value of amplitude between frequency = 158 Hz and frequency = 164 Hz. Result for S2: 377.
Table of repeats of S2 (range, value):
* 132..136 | 433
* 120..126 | 440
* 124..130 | 426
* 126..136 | 427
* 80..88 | 431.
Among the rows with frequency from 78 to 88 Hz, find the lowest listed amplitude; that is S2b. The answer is 412.8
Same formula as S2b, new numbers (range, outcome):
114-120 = 417.8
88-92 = 426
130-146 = 419.3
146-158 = 355.9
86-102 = 407.8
